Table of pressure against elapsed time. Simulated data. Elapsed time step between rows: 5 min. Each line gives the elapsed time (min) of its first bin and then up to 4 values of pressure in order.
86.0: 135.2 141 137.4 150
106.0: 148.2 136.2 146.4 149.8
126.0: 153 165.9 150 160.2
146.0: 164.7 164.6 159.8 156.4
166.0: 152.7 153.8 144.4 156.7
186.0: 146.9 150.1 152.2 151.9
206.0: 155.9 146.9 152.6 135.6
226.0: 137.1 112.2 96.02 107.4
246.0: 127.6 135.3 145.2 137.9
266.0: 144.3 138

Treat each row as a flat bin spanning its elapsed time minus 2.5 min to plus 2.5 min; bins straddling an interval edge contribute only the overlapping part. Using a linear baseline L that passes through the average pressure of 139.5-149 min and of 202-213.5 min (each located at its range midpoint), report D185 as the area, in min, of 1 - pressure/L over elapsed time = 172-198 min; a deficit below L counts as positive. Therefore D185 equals 0.9 min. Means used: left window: 163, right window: 151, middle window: 150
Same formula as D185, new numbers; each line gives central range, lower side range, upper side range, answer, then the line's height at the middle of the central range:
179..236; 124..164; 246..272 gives 2.0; 148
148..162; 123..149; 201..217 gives -0.4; 157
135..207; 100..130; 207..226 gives -4.2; 146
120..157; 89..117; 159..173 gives -2.3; 149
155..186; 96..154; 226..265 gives -2.4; 142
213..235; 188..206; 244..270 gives 2.1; 146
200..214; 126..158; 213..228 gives -0.6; 145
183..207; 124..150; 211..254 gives -2.0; 140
